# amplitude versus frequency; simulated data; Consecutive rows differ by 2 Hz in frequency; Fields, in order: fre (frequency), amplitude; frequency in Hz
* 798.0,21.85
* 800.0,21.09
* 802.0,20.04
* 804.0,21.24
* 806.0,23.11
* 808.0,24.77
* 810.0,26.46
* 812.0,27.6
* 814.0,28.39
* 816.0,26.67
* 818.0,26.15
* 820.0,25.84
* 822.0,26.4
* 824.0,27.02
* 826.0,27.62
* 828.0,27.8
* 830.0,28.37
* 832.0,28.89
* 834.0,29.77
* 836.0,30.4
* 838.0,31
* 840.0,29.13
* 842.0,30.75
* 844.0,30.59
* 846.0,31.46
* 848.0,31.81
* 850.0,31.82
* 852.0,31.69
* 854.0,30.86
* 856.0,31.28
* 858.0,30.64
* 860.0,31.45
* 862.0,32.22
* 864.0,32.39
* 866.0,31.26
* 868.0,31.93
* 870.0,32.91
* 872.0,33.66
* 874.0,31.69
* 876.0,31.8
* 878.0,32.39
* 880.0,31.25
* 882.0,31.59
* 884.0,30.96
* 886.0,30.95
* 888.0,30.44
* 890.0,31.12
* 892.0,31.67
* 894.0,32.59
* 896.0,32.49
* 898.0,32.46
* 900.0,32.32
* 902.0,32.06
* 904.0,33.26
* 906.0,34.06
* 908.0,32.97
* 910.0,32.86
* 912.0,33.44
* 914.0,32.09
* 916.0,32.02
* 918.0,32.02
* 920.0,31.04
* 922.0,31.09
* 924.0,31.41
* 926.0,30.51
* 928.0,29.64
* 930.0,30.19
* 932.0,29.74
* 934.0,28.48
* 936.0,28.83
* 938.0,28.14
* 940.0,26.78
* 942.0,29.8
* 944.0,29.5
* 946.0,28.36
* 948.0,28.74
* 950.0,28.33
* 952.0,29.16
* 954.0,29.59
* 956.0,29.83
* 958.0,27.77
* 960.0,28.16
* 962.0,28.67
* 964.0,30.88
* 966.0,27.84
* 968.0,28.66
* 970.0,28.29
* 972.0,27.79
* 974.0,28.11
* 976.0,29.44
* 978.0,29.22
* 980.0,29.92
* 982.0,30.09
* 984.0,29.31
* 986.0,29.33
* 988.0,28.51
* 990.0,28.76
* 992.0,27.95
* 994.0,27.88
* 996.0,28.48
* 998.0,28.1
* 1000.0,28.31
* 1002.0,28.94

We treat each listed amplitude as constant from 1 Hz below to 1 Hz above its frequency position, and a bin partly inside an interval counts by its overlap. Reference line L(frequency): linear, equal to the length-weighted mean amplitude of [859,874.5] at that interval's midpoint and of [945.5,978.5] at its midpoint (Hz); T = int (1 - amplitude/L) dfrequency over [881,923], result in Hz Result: -1.57 Hz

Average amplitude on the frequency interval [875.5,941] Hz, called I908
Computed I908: 31.3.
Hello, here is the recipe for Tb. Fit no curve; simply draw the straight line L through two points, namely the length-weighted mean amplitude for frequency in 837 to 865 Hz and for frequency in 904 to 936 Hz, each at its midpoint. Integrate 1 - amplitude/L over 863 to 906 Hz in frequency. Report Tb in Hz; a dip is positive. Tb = -1.0 Hz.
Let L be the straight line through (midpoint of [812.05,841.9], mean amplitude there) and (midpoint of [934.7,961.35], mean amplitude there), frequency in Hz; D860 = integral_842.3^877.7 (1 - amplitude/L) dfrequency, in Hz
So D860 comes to -4.3 Hz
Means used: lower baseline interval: 28.2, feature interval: 31.7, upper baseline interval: 28.7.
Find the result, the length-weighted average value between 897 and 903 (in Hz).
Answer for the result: 32.3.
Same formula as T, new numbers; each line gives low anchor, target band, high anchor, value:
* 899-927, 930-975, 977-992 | 2.7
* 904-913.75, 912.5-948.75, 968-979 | 2.0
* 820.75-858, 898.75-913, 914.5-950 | -1.5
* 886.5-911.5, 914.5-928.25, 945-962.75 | -0.2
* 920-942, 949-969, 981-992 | 0.3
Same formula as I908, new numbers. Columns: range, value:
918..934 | 30.5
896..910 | 32.8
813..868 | 29.7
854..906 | 31.9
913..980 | 29.4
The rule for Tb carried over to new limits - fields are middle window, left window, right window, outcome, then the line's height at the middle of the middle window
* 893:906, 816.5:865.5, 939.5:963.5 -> -1.50 Hz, 29.3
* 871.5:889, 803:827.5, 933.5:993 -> -2.80 Hz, 27.2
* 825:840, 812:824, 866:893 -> -0.62 Hz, 28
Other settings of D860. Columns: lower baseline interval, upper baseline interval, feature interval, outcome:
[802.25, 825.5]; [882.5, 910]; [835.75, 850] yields -1.5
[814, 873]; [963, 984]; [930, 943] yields 0.3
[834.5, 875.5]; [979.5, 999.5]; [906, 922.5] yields -1.1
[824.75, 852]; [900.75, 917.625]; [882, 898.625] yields 0.3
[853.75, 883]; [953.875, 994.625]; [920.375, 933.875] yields -0.1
